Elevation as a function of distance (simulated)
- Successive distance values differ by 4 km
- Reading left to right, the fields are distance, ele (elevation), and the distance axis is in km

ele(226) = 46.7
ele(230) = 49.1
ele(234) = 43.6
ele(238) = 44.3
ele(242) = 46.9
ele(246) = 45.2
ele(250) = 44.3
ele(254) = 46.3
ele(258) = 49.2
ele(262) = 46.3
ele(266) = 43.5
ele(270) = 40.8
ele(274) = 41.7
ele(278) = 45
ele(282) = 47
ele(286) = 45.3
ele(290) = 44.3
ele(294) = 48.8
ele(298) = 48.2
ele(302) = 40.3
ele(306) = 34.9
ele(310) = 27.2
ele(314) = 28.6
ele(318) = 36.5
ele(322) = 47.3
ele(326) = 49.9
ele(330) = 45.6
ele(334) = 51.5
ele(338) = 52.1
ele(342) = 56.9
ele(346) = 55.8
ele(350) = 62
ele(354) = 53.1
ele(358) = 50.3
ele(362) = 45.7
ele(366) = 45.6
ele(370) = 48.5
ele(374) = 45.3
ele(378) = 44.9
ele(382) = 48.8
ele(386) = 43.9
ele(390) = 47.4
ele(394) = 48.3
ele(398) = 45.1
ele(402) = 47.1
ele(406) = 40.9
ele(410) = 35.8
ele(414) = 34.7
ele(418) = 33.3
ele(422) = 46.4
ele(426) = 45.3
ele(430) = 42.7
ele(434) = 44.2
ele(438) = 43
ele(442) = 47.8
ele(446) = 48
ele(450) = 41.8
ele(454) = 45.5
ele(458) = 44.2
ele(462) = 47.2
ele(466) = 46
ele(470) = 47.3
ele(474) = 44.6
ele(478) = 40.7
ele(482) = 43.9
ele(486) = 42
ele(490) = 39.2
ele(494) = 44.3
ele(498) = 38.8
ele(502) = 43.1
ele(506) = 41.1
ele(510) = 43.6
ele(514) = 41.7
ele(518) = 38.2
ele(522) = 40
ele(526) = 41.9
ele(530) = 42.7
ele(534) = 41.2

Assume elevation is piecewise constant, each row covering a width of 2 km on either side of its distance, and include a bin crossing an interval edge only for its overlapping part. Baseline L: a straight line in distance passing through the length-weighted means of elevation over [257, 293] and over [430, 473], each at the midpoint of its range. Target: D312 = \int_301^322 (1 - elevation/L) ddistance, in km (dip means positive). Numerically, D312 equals 4.9 km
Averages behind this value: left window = 44.8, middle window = 34.5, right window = 45.3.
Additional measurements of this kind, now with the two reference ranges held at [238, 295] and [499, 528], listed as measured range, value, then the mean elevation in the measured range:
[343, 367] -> -4.78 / 52.6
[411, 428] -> 1.23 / 39.7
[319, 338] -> -1.75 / 48.3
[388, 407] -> -1.27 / 46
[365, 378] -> -0.82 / 46.3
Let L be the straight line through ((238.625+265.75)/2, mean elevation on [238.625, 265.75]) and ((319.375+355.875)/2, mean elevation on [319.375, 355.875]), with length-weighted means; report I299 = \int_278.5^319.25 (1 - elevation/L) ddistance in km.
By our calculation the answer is 7.45 km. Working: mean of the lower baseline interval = 46.1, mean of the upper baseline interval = 52.4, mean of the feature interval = 40.4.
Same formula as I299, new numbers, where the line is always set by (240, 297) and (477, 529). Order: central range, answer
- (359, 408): -2.9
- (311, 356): -4.4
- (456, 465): -0.8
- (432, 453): -1.2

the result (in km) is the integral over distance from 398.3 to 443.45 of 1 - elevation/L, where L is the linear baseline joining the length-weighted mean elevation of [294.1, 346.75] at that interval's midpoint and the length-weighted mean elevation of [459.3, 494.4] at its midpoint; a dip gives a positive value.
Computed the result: 2.1 km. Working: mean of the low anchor 44.1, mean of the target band 42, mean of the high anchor 43.9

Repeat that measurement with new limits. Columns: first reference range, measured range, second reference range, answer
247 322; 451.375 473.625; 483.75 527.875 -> -2.33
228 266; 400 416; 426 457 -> 1.90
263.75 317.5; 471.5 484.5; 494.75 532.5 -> -0.60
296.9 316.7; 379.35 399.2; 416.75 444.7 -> -2.85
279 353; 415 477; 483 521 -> -2.32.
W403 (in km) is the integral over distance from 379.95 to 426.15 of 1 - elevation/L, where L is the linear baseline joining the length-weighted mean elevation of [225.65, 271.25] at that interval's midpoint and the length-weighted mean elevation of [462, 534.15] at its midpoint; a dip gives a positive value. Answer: 0.7 km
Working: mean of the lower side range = 45.6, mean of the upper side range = 42.4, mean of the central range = 43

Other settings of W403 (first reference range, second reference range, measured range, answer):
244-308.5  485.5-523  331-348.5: -4.18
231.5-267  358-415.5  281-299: -0.50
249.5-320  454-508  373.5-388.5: -1.10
